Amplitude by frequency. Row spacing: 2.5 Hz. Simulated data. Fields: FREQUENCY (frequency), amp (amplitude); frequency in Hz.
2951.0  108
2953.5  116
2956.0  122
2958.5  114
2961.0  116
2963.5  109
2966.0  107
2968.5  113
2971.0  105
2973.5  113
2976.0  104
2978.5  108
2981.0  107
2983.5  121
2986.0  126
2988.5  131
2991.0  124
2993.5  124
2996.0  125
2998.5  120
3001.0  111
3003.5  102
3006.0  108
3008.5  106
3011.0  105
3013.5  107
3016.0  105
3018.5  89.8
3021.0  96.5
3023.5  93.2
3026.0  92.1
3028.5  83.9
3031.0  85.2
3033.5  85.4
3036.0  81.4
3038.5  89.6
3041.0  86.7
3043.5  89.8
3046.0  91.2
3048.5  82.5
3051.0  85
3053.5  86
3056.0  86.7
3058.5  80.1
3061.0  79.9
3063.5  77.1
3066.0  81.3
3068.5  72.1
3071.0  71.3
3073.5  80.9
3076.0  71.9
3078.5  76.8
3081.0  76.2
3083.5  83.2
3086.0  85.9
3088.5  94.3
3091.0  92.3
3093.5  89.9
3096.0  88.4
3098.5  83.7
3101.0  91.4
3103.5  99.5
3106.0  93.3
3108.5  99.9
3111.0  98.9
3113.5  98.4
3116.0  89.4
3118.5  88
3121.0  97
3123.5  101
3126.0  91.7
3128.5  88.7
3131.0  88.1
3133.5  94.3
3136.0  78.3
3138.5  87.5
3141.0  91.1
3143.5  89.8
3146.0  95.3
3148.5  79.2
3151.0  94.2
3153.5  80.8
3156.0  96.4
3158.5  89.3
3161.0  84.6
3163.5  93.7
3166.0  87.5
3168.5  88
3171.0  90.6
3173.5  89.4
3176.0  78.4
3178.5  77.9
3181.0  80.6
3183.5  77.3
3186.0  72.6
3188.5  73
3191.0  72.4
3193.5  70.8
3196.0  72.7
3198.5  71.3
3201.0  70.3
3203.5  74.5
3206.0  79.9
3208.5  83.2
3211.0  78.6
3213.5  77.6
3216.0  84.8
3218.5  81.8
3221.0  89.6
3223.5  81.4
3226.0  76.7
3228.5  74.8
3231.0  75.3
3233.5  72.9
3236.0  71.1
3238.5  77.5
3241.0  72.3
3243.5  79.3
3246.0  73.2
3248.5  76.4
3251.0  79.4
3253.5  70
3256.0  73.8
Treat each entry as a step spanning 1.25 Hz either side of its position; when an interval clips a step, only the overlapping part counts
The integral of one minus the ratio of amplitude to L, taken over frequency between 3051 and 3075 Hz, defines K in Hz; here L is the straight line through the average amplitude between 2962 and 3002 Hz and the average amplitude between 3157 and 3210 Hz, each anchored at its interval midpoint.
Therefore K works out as 5.1 Hz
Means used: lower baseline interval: 116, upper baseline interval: 80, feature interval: 79.7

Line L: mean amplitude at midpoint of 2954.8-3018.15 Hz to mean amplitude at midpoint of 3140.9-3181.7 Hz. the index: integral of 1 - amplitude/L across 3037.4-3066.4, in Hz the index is 5.25 Hz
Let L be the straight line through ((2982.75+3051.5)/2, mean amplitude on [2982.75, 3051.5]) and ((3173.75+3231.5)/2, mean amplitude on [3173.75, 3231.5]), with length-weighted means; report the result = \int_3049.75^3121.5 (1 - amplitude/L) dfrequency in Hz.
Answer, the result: 5.00 Hz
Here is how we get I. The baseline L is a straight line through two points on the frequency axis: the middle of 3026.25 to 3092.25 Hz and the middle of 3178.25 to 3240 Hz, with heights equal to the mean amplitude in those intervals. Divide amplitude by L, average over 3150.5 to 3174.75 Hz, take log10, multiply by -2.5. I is -0.14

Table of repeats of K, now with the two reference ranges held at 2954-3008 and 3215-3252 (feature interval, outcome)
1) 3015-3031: 2.4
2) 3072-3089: 3.3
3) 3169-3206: 3.3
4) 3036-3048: 2.0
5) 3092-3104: 0.9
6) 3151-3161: 0.0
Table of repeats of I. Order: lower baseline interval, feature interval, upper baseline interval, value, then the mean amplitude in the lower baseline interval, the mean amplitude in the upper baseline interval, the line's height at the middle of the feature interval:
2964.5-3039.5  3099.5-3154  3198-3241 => -0.025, 106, 77.7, 89.6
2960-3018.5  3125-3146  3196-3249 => 0.015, 112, 77.2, 90.3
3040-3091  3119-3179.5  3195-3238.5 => -0.120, 82.2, 77.5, 79.6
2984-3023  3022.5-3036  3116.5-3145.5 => 0.227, 112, 90.6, 108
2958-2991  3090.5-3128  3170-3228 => -0.011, 114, 78.4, 92.5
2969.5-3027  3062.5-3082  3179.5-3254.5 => 0.283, 110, 76.4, 98.5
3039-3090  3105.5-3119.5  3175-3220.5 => -0.182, 82.1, 76.7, 80.2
